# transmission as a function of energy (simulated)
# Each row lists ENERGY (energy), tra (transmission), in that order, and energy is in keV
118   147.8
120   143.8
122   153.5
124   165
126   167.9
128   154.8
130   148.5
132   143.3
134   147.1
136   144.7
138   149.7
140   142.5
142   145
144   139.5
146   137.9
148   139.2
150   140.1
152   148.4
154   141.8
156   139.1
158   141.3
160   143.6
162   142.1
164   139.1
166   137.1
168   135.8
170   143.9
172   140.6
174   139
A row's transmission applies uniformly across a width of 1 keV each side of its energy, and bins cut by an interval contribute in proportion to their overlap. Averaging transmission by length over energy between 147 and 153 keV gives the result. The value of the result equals 143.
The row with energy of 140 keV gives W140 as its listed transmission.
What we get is 142.5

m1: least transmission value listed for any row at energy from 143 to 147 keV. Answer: 137.9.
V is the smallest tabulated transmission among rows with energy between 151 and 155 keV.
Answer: 141.8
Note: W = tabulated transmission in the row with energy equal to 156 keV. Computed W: 139.1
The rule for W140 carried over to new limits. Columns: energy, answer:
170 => 143.9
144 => 139.5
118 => 147.8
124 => 165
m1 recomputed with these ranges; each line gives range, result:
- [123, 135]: 143.3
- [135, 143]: 142.5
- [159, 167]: 137.1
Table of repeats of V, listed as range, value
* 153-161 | 139.1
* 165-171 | 135.8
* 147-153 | 139.2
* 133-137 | 144.7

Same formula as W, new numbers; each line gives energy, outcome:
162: 142.1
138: 149.7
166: 137.1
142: 145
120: 143.8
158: 141.3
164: 139.1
